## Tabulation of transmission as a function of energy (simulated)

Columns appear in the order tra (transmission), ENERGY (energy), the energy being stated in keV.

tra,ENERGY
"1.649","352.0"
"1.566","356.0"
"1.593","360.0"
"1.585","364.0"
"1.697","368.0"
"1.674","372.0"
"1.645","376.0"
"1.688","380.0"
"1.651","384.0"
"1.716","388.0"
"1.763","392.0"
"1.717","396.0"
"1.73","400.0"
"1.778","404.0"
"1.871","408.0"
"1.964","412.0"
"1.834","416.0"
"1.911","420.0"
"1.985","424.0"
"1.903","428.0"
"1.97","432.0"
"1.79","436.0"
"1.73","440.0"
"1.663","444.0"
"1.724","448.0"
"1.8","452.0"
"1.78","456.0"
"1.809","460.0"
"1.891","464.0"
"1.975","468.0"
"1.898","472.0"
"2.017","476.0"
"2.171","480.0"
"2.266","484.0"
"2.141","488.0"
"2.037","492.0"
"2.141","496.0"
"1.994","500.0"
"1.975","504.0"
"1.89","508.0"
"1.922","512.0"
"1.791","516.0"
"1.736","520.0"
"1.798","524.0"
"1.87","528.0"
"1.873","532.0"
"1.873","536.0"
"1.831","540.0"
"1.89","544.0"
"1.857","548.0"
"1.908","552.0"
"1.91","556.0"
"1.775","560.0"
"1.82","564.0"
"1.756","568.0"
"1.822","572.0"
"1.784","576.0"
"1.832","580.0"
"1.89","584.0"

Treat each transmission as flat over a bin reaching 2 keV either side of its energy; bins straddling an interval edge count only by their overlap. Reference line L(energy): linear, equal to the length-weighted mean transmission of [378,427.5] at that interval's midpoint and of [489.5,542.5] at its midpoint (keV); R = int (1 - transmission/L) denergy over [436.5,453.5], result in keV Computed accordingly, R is 1.0 keV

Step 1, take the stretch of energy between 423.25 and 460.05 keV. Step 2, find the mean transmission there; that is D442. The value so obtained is 1.81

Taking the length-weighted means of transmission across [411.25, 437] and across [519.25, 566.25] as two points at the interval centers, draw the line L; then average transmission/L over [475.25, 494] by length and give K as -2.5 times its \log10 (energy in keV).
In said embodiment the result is -0.14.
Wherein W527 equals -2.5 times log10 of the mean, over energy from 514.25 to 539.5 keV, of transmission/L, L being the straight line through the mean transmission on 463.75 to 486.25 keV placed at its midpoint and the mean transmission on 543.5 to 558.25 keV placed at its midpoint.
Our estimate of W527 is 0.07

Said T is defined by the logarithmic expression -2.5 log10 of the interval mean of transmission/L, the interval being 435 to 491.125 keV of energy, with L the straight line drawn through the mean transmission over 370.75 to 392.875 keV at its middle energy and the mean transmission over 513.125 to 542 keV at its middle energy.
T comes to -0.08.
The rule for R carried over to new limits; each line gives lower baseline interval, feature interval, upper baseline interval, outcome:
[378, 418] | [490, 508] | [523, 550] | -1.82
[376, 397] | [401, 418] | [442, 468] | -1.20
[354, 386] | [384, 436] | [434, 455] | -4.32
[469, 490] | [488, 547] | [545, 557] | 2.28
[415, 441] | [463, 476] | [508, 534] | -0.54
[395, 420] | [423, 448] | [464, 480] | 0.89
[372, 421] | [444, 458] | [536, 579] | 0.29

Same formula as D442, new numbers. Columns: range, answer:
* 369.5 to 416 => 1.75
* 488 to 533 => 1.92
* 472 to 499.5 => 2.1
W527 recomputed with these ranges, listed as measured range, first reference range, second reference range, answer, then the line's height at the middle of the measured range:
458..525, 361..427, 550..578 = -0.10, 1.8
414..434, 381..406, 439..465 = -0.10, 1.75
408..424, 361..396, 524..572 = -0.12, 1.71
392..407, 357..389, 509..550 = -0.04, 1.68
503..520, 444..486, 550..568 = 0.01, 1.88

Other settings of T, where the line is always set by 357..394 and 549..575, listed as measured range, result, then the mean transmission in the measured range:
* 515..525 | 0.01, 1.77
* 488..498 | -0.19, 2.1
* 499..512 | -0.10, 1.95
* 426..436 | -0.12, 1.91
